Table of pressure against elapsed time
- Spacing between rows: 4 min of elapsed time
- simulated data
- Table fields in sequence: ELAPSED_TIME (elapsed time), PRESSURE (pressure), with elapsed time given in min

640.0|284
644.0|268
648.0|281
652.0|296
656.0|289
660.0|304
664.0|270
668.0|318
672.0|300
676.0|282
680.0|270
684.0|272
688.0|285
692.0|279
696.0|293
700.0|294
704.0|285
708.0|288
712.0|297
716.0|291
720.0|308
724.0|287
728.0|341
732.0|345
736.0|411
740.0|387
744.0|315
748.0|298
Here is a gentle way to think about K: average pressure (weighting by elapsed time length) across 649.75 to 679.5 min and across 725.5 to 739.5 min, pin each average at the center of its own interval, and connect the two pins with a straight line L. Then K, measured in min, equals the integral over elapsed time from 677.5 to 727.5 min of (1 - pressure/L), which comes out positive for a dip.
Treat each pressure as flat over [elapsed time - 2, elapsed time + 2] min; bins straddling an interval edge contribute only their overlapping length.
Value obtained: 6.6 min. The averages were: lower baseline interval 293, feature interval 289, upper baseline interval 365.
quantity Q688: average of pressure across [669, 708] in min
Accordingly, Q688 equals 285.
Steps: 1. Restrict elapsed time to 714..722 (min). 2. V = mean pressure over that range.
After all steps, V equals 300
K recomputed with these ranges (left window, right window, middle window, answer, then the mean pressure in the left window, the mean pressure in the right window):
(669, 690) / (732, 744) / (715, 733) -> 2.0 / 284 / 376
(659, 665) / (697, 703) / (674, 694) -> 0.9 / 287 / 292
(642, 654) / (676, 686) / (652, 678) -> -1.6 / 282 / 273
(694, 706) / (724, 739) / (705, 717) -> 0.8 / 291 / 357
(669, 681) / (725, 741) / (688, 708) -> 1.9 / 288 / 365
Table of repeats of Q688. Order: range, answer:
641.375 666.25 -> 285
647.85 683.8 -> 290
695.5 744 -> 320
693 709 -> 289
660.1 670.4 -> 296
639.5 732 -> 292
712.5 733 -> 312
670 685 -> 282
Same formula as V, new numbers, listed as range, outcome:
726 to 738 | 366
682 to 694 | 279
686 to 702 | 288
